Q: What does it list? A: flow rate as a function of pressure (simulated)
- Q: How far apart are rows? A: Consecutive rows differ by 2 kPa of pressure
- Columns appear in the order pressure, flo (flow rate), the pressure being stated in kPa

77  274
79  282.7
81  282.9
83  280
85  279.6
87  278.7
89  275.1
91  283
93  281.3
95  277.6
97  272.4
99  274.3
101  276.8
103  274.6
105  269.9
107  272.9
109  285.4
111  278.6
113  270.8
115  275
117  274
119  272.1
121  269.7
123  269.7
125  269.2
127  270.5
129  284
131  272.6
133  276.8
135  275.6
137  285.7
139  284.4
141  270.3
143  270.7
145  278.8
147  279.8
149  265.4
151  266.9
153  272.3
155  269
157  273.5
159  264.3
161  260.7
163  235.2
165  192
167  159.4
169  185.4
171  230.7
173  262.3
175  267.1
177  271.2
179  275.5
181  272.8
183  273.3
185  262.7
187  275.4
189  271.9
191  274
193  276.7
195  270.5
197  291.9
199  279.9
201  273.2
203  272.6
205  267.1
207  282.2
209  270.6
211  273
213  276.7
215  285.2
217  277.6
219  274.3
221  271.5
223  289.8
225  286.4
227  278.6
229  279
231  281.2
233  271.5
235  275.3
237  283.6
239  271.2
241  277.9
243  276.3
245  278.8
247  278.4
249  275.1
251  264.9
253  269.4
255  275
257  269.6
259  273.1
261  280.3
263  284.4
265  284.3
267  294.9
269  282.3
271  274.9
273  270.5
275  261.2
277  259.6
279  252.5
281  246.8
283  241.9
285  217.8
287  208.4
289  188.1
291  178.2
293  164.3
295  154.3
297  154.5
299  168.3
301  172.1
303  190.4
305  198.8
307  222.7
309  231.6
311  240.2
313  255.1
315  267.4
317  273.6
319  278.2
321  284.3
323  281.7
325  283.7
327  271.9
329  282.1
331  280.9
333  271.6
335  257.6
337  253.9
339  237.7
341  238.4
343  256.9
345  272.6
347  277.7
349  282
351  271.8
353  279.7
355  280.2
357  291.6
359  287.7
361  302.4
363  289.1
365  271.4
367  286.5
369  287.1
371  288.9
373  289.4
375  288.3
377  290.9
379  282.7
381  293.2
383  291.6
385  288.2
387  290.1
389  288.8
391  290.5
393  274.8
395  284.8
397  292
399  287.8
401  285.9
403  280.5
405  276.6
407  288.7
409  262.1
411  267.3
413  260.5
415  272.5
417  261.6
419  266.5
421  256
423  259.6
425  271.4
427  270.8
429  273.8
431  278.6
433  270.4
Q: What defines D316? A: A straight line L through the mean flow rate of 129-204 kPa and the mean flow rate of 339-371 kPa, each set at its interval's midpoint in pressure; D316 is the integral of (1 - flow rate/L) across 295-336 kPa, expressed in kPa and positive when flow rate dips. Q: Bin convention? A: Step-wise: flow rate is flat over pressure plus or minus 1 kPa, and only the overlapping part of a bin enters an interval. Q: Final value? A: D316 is 5.0 kPa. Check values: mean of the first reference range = 264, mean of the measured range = 241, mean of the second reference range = 277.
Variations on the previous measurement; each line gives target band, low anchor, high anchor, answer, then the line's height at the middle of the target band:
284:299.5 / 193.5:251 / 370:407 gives 5.6 kPa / 281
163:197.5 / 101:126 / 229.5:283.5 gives 2.6 kPa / 273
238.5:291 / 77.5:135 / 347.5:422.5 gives 3.2 kPa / 279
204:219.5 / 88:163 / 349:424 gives 0.0 kPa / 276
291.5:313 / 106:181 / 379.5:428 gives 6.3 kPa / 272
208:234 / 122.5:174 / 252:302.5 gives -3.4 kPa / 246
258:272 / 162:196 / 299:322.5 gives -2.4 kPa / 241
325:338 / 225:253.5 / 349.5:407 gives 0.6 kPa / 283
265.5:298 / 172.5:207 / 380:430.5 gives 5.4 kPa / 275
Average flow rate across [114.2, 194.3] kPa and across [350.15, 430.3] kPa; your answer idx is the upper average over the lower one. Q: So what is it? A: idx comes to 1.1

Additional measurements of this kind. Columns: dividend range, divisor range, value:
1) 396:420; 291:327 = 1.22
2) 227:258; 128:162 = 1.01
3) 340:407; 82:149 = 1.03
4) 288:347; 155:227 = 0.89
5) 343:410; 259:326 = 1.19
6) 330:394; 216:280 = 1.01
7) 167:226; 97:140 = 0.98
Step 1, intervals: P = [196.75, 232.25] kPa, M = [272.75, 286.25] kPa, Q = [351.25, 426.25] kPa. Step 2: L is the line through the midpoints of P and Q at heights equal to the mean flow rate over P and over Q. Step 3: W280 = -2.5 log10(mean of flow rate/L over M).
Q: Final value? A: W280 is 0.13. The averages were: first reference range 278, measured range 248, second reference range 281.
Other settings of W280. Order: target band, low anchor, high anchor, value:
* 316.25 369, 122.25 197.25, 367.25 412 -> 0.022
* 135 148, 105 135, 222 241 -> -0.011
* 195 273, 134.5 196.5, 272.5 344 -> -0.119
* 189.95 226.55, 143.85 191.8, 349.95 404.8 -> -0.063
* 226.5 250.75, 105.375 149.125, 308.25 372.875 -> -0.011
